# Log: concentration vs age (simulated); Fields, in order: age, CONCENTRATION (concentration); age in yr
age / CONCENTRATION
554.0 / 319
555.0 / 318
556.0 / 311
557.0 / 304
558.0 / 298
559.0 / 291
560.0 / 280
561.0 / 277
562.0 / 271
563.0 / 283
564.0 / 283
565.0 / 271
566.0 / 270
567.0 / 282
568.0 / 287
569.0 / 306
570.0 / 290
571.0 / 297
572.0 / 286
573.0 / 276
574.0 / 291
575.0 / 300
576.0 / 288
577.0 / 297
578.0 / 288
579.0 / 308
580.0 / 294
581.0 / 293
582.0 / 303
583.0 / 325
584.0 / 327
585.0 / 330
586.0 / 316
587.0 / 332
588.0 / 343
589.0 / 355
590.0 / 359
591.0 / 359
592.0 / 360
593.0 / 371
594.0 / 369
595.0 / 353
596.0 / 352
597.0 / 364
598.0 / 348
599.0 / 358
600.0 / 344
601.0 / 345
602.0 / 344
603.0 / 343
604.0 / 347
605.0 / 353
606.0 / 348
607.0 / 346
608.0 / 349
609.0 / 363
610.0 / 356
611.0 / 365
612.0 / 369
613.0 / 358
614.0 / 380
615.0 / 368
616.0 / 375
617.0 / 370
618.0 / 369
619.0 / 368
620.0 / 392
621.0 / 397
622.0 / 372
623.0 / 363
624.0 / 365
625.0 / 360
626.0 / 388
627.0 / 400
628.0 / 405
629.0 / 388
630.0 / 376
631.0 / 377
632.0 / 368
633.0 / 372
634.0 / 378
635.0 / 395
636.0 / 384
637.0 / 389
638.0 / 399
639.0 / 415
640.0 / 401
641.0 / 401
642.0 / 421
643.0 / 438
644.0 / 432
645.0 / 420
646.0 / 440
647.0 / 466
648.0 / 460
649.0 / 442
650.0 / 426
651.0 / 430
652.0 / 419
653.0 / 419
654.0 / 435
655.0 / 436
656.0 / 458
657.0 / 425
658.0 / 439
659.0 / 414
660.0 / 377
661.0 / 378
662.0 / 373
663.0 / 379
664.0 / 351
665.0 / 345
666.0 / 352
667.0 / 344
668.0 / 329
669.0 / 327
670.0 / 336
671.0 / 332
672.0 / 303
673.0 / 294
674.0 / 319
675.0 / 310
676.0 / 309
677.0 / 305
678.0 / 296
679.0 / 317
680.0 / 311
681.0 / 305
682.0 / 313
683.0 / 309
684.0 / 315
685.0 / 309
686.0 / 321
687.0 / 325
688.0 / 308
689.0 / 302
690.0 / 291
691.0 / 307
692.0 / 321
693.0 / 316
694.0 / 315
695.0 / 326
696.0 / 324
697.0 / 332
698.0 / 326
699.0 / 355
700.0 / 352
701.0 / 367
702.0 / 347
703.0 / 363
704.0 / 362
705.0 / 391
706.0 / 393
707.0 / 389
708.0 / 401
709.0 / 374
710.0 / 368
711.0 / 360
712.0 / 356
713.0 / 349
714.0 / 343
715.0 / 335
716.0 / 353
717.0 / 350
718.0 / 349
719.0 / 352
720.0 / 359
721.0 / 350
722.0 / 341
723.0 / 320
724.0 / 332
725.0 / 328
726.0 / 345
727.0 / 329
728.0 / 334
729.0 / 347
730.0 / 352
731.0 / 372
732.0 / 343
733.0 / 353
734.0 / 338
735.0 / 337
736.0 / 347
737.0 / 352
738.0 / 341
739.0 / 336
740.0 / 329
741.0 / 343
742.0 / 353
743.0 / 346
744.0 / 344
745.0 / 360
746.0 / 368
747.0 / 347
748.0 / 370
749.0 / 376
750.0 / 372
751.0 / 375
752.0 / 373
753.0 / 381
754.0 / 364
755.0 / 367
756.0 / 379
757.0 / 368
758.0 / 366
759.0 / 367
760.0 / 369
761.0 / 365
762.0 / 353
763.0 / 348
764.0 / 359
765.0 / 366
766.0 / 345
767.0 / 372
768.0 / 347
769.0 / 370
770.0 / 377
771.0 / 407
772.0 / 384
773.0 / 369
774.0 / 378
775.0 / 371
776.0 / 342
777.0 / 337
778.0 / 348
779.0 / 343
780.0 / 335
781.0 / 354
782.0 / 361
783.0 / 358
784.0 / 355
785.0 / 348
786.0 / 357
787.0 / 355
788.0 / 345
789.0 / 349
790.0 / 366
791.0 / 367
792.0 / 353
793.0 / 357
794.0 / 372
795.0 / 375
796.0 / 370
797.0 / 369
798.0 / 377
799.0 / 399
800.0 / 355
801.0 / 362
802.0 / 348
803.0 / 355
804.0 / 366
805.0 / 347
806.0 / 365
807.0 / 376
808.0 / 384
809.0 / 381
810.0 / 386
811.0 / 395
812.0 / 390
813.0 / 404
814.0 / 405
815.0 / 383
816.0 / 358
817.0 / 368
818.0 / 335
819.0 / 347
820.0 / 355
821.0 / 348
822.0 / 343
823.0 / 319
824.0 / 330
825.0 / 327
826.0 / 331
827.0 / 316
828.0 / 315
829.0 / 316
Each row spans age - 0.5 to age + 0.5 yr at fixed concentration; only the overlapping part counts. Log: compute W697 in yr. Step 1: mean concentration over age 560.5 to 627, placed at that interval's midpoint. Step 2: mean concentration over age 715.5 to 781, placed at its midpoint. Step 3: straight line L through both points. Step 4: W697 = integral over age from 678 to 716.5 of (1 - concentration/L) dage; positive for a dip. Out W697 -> 1.21 yr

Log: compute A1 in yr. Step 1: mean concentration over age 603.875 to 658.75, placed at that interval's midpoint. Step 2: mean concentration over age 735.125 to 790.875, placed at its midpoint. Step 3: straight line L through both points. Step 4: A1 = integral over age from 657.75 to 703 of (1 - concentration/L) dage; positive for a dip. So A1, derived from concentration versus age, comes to 5.93 yr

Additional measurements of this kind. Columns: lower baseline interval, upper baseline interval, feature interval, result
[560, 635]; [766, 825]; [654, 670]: -1.6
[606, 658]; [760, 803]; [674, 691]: 3.3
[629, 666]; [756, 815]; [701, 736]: 2.9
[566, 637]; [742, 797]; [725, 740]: 0.6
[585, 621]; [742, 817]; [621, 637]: -1.0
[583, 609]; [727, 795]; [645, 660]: -3.5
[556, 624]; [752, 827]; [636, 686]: -4.8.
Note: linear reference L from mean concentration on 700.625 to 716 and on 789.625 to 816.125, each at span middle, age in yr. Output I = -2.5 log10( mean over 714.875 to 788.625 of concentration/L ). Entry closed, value 0.04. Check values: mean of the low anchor 366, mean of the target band 355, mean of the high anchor 373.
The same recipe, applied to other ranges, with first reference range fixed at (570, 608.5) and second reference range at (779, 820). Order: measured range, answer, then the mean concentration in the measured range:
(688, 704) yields 0.058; 330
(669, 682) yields 0.107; 312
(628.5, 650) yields -0.203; 408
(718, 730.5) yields 0.036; 341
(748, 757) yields -0.046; 373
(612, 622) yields -0.123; 375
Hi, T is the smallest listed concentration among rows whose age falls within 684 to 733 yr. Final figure 291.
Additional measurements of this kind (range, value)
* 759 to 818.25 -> 335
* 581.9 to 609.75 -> 303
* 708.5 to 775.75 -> 320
